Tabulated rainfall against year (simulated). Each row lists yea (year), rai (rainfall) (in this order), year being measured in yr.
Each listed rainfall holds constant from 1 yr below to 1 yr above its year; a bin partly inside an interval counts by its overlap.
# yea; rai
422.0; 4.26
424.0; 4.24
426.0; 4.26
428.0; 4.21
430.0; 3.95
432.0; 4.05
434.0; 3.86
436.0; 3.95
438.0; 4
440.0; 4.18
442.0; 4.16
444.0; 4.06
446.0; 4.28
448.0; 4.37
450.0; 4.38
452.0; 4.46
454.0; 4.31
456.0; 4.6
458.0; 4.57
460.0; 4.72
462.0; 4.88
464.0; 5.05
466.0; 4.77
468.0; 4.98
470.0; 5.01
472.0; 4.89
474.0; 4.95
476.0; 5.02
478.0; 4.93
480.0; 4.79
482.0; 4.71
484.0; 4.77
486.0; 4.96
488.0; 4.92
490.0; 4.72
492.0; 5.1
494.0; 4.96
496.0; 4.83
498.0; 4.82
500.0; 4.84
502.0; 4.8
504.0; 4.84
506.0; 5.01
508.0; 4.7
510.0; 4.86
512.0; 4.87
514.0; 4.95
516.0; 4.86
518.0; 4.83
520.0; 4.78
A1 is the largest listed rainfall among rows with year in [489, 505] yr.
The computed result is 5.1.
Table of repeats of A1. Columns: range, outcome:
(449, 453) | 4.46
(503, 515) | 5.01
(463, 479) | 5.05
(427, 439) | 4.21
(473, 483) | 5.02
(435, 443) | 4.18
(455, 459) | 4.6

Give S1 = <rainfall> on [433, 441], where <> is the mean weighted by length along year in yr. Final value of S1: 4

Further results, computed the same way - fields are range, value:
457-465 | 4.8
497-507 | 4.86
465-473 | 4.91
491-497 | 4.96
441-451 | 4.25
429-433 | 4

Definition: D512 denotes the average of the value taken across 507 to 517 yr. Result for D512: 4.85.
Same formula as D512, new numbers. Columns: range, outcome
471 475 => 4.92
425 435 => 4.07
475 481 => 4.91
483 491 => 4.84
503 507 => 4.92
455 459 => 4.58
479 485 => 4.76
